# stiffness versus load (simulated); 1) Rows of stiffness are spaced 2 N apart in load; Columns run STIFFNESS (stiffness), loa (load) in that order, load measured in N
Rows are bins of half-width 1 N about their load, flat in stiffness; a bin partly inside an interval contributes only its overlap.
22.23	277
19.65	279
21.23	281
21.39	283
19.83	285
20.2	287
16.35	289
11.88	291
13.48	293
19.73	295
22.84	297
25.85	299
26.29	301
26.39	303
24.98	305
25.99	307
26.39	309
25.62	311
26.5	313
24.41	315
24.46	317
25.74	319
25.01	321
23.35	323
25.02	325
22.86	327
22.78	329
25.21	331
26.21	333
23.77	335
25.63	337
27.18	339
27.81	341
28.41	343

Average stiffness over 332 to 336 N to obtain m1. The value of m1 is 25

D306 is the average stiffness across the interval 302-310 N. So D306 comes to 25.9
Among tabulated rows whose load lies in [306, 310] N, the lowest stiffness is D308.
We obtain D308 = 25.99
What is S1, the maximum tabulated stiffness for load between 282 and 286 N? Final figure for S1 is 21.39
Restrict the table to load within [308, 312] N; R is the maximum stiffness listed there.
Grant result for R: 26.39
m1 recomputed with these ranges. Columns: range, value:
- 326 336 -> 24.2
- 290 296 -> 15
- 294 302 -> 23.7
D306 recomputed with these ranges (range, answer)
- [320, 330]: 23.8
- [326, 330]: 22.8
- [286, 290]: 18.3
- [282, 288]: 20.5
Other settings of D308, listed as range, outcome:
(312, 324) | 23.35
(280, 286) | 19.83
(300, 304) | 26.29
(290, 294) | 11.88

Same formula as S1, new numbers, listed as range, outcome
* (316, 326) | 25.74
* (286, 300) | 25.85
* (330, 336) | 26.21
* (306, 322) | 26.5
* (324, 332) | 25.21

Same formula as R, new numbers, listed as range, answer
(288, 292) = 16.35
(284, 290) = 20.2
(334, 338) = 25.63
